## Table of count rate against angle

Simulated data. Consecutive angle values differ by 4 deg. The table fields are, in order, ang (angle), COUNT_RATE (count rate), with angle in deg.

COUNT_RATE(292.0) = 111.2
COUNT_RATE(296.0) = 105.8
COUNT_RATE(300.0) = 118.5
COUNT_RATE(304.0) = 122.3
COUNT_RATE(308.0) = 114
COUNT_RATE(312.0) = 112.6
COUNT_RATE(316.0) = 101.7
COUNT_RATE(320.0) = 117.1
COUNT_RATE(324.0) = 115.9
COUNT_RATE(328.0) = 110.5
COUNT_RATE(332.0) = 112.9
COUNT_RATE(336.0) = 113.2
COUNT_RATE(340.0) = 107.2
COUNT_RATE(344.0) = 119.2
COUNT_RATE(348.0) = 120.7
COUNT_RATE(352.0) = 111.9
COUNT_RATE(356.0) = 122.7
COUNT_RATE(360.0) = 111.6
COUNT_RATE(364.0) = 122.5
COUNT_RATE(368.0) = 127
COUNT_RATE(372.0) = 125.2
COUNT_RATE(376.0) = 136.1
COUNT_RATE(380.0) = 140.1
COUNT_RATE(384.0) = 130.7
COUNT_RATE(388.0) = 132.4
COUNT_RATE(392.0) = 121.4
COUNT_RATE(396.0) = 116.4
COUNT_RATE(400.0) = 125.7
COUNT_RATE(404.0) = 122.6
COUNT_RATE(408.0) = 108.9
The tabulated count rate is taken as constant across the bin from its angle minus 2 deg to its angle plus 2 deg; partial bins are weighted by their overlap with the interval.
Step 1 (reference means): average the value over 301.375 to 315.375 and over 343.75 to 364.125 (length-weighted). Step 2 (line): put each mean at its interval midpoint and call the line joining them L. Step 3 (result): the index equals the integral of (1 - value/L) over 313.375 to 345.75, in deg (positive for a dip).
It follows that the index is 1.1 deg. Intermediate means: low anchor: 115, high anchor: 118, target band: 112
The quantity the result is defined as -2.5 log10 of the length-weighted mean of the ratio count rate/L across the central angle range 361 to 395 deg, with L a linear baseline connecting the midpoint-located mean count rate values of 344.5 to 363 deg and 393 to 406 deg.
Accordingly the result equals -0.079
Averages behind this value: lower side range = 117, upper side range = 122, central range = 129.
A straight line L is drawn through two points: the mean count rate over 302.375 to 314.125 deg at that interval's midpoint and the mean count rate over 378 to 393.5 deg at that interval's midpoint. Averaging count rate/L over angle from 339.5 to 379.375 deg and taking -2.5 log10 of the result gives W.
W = 0.04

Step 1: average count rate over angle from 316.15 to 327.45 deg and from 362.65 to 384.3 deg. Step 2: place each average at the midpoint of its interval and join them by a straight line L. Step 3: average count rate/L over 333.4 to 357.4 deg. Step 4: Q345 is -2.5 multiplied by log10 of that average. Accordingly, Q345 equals 0.05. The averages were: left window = 113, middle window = 116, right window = 130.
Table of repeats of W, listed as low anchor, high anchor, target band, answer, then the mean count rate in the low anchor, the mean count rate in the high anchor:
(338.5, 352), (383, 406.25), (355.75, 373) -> -0.02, 115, 124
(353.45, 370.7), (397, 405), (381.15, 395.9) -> -0.04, 121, 123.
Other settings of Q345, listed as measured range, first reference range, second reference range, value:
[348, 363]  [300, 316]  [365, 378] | 0.08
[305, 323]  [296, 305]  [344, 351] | 0.05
